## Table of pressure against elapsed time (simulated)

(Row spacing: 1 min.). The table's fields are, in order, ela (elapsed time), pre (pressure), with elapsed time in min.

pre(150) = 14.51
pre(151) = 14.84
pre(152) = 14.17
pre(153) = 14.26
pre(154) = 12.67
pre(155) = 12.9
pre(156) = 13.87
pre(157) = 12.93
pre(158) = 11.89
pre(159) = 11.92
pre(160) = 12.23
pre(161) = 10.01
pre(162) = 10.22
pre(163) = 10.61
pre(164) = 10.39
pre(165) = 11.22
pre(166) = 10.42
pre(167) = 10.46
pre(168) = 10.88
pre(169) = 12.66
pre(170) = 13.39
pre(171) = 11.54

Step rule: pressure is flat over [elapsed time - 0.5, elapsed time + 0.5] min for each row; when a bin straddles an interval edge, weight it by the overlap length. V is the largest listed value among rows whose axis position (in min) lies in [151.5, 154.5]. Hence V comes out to 14.26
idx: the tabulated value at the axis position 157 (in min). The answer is 12.93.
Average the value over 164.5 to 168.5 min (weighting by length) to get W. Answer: 10.7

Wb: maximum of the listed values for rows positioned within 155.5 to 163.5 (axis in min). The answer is 13.87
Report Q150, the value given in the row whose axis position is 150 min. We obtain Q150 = 14.51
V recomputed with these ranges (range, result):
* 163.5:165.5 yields 11.22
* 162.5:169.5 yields 12.66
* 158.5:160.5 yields 12.23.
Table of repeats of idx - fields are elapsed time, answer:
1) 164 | 10.39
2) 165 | 11.22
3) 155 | 12.9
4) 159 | 11.92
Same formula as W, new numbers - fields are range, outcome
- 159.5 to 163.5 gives 10.8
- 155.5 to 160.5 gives 12.6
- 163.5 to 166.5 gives 10.7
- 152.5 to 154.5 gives 13.5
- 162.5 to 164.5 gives 10.5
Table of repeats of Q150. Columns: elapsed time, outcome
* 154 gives 12.67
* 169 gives 12.66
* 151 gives 14.84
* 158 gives 11.89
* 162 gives 10.22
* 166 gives 10.42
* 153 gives 14.26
